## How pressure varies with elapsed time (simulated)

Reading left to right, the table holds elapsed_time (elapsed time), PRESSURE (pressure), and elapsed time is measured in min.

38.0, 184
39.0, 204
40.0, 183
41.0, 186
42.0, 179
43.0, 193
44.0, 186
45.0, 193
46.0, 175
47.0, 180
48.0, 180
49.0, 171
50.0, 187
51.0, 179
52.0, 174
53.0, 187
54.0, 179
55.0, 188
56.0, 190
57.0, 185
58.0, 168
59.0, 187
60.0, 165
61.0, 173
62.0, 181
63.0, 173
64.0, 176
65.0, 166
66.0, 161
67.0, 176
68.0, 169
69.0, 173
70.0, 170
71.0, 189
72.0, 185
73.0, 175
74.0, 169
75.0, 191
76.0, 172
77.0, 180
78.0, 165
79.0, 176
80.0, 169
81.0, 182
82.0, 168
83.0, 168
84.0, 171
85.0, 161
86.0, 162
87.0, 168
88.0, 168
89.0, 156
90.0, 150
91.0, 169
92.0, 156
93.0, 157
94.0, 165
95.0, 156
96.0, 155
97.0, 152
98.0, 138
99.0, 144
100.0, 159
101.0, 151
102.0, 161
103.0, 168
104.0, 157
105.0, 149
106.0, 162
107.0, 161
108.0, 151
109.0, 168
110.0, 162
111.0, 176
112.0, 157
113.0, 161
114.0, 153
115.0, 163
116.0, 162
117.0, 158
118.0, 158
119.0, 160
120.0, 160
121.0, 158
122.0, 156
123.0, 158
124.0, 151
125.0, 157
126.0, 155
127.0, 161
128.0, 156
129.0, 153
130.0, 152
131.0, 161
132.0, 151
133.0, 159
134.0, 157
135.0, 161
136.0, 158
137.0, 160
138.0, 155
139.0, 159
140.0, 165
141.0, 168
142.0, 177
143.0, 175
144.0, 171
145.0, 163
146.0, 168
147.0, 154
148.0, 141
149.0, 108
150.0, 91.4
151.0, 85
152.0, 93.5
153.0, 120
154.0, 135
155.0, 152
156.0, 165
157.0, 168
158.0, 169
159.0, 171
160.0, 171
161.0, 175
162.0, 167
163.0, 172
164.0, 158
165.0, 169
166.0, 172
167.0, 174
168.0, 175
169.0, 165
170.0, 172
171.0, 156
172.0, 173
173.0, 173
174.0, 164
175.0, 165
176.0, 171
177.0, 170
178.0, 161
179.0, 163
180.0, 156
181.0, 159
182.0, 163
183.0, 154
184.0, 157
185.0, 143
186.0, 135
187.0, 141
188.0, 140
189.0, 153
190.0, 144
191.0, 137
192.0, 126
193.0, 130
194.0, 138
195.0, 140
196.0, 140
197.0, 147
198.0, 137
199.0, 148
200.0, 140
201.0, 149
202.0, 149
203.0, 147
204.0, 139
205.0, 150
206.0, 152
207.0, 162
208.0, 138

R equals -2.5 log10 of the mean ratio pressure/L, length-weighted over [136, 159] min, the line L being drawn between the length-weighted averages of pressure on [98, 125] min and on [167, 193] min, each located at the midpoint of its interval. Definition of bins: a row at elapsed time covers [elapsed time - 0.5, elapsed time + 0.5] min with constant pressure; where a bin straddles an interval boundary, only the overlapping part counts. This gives 0.07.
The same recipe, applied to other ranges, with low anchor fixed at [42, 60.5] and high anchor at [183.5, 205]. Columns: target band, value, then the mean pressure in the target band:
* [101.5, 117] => 0.032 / 161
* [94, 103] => 0.100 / 154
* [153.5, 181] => -0.113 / 166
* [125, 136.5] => 0.019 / 157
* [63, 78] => 0.009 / 175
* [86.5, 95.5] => 0.065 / 161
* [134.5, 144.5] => -0.052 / 165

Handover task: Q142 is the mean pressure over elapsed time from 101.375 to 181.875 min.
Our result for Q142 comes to 158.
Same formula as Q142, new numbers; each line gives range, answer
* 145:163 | 145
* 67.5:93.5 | 170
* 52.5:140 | 165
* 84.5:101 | 157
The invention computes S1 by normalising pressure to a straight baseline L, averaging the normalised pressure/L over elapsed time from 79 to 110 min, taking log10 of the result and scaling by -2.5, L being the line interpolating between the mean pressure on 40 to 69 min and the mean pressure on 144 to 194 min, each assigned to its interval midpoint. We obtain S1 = 0.062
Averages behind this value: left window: 179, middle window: 160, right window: 153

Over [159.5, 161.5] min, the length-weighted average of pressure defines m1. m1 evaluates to 173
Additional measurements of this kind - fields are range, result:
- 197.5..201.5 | 144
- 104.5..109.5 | 158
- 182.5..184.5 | 156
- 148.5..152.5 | 94.5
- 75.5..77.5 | 176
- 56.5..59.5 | 180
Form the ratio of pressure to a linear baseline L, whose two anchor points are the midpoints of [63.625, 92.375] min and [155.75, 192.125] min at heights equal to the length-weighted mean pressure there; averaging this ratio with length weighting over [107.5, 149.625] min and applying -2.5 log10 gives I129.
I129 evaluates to 0.05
